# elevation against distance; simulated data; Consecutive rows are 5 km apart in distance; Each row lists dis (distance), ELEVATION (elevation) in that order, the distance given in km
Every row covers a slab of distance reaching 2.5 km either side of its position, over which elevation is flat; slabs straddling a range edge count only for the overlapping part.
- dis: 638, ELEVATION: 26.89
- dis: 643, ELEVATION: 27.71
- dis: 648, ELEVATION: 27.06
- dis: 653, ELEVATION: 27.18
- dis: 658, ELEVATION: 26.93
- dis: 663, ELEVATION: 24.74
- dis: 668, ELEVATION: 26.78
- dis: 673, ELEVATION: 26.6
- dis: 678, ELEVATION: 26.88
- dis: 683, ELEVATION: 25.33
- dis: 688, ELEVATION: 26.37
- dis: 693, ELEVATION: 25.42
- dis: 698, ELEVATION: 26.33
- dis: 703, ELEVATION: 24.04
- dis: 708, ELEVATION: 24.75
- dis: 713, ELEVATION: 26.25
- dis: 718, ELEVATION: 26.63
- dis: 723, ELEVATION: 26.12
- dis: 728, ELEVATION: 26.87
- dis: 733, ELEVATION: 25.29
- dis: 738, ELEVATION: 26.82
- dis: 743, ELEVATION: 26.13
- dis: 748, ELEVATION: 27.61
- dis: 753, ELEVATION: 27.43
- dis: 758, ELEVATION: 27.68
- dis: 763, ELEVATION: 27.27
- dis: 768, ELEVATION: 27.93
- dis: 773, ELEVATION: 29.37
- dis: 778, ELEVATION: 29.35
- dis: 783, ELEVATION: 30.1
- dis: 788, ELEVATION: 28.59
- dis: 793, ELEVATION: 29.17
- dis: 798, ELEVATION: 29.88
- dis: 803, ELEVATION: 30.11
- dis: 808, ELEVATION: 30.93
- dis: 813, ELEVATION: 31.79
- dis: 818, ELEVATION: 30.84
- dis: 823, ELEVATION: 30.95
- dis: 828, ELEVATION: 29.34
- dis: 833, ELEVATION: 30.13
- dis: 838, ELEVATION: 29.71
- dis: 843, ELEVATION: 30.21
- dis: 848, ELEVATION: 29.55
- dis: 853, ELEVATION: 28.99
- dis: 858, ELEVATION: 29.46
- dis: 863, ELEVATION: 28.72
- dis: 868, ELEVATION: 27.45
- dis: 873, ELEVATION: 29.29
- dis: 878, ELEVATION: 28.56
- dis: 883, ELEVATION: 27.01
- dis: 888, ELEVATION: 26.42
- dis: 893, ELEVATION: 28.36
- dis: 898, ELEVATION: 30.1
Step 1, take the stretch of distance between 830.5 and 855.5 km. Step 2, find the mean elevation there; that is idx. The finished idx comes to 29.7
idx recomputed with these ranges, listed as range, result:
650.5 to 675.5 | 26.4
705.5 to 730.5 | 26.1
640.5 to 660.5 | 27.2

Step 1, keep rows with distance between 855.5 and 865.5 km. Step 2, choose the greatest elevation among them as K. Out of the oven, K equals 29.46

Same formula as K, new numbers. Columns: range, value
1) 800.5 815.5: 31.79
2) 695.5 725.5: 26.63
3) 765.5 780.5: 29.37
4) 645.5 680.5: 27.18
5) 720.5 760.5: 27.68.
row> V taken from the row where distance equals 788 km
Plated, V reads 28.59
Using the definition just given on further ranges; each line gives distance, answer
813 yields 31.79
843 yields 30.21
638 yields 26.89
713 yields 26.25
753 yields 27.43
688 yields 26.37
